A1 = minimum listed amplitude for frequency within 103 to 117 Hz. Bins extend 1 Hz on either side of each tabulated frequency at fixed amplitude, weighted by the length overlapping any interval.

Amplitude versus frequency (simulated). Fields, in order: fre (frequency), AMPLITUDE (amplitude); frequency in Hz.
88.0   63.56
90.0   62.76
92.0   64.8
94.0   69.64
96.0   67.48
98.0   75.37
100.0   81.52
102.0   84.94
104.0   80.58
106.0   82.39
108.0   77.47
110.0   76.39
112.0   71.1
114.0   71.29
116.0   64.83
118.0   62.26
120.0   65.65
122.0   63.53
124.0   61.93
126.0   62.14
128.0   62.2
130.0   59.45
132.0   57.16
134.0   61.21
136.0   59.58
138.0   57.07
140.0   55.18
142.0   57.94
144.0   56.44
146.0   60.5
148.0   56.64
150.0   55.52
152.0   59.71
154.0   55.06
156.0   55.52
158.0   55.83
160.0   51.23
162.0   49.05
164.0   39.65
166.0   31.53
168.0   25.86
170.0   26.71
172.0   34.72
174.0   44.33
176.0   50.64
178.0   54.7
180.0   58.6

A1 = 64.83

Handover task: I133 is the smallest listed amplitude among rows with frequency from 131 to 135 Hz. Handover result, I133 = 57.16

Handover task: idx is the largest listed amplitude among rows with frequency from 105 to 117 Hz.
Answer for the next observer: 82.39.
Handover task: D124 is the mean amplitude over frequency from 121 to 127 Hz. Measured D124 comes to 62.5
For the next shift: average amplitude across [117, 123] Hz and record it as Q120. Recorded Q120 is 63.8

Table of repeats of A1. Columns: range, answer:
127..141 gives 55.18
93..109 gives 67.48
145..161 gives 51.23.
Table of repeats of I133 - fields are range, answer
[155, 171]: 25.86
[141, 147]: 56.44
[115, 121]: 62.26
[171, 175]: 34.72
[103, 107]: 80.58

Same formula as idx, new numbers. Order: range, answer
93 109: 84.94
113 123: 71.29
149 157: 59.71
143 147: 60.5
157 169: 55.83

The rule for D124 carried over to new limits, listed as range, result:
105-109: 79.9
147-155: 56.7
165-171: 28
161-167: 40.1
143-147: 58.5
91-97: 67.3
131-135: 59.2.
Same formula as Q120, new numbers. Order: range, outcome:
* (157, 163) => 52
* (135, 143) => 57.4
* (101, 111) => 80.4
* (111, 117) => 69.1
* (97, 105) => 80.6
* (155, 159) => 55.7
